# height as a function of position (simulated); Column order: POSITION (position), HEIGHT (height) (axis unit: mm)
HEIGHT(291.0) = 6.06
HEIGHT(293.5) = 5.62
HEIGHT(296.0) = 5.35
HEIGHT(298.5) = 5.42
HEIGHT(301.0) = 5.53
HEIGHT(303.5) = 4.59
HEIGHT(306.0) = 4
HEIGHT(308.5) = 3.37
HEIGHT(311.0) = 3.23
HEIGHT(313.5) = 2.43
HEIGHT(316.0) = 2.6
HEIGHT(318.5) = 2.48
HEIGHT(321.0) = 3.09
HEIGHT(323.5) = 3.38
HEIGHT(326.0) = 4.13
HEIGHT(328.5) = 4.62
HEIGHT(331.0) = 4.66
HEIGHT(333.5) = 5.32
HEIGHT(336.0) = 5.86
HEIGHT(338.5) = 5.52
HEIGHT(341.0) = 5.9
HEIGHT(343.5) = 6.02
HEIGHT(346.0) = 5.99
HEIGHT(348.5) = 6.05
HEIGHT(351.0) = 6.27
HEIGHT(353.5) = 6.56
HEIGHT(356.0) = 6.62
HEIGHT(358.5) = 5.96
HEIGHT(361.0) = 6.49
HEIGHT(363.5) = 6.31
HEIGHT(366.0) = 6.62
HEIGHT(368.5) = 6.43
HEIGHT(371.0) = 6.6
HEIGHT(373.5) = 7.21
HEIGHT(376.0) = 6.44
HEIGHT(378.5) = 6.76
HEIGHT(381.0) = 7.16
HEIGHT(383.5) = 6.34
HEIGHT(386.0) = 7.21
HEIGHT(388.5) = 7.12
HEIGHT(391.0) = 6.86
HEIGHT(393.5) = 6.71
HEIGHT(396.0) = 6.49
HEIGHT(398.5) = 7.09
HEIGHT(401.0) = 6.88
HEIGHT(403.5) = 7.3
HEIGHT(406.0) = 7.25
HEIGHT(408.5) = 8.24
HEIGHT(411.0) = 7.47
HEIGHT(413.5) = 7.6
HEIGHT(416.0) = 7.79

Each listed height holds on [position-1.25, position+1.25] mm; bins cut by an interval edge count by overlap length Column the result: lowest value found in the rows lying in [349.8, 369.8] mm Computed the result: 5.96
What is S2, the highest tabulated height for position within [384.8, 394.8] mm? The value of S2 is 7.21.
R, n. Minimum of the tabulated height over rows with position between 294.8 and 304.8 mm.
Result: 4.59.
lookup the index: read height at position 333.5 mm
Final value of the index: 5.32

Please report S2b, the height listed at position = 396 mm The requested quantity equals 6.49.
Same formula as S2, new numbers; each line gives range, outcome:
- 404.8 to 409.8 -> 8.24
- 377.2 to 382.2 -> 7.16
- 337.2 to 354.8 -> 6.56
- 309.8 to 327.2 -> 4.13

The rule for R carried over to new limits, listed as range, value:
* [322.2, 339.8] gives 3.38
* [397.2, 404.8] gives 6.88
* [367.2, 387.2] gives 6.34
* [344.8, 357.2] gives 5.99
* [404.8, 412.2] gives 7.25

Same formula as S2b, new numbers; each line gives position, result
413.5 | 7.6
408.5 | 8.24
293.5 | 5.62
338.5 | 5.52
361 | 6.49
